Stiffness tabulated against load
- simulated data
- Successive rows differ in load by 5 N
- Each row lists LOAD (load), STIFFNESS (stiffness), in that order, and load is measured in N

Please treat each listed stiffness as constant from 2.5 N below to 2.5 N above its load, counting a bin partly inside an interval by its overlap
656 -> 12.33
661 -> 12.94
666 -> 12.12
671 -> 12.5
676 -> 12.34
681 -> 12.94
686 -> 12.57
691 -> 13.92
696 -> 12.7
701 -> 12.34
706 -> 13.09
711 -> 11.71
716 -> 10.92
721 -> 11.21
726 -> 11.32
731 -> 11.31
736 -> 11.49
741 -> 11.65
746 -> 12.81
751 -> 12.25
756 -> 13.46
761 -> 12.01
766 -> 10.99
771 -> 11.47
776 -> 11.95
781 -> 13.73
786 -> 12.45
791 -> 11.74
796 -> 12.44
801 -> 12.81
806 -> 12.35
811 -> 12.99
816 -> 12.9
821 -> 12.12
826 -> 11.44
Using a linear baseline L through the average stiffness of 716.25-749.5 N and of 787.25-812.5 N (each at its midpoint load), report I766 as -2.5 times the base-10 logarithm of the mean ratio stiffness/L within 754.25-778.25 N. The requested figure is 0.01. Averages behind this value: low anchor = 11.6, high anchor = 12.4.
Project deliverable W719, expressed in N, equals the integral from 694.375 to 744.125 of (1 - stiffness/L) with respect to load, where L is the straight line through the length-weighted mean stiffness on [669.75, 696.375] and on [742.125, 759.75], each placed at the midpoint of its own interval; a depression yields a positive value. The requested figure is 3.88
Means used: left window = 12.9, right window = 12.7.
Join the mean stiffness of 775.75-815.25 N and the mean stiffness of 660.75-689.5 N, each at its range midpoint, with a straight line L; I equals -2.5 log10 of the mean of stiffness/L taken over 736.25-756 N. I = 0.025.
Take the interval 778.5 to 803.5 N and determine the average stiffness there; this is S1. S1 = 12.6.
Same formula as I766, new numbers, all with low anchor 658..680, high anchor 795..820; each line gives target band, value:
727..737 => 0.11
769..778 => 0.08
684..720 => 0.01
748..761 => -0.01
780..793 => 0.01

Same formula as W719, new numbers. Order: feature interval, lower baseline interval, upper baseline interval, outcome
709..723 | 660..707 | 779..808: 1.6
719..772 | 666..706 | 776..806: 3.4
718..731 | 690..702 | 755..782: 1.4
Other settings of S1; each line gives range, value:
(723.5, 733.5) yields 11.3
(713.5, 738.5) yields 11.2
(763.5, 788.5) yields 12.1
